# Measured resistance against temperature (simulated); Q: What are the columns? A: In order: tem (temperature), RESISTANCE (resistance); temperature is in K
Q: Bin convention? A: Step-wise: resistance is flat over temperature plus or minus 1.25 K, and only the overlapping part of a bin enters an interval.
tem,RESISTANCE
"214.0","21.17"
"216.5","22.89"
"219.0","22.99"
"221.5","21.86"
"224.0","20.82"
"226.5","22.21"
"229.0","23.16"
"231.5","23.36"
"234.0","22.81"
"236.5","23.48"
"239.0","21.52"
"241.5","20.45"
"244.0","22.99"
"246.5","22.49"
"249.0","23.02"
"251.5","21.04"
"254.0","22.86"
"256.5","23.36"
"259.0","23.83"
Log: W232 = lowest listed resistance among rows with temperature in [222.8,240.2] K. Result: 20.82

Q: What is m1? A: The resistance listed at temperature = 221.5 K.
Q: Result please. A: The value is 21.86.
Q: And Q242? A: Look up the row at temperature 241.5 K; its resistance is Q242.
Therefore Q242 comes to 20.45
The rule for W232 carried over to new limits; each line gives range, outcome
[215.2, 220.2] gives 22.89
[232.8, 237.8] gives 22.81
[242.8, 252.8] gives 21.04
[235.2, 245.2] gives 20.45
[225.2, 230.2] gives 22.21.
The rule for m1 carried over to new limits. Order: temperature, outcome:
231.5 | 23.36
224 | 20.82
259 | 23.83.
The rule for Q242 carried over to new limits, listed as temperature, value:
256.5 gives 23.36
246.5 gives 22.49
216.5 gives 22.89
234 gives 22.81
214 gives 21.17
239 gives 21.52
